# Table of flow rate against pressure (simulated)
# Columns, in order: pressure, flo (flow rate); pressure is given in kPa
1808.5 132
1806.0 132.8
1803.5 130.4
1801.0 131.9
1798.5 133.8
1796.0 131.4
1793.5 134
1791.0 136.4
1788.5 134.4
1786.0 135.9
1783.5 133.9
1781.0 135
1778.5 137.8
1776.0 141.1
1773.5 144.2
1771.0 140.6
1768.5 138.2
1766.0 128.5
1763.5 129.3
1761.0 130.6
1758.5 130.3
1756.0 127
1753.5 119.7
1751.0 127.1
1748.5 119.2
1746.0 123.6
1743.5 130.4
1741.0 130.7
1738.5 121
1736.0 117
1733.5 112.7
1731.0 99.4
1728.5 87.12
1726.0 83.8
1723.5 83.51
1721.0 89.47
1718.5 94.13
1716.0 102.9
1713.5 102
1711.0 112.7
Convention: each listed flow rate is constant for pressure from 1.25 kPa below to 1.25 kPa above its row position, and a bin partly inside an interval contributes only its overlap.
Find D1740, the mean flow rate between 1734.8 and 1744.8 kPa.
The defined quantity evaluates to 125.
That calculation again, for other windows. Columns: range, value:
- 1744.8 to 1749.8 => 121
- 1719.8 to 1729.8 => 86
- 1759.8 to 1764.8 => 130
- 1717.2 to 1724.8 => 89.1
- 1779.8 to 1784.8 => 134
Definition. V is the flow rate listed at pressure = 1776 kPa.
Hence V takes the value 141.1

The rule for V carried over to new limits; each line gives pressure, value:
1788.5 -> 134.4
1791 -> 136.4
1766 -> 128.5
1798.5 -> 133.8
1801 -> 131.9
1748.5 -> 119.2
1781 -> 135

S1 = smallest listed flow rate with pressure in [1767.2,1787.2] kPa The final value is 133.9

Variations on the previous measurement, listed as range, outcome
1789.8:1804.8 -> 130.4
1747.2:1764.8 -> 119.2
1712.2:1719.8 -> 94.13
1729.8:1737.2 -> 99.4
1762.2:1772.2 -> 128.5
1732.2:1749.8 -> 112.7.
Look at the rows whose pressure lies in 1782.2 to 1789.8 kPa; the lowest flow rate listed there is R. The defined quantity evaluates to 133.9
